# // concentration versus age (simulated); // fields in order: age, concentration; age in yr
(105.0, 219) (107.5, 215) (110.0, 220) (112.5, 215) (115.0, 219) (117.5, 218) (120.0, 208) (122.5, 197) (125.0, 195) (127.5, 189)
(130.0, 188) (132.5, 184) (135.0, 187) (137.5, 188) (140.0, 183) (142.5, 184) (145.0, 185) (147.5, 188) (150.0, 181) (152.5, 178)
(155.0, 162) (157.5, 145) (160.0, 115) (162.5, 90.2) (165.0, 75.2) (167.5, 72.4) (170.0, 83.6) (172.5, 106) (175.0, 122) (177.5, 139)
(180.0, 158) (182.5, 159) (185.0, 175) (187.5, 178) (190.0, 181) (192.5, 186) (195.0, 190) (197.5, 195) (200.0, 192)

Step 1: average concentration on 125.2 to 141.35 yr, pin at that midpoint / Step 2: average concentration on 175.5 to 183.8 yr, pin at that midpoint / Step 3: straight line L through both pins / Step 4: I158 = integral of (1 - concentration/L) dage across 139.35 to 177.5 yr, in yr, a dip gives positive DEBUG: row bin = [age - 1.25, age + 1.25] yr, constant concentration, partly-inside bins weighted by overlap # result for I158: 7.0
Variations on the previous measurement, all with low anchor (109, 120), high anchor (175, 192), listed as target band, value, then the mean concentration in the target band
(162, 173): 5.7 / 83.8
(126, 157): 2.1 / 182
